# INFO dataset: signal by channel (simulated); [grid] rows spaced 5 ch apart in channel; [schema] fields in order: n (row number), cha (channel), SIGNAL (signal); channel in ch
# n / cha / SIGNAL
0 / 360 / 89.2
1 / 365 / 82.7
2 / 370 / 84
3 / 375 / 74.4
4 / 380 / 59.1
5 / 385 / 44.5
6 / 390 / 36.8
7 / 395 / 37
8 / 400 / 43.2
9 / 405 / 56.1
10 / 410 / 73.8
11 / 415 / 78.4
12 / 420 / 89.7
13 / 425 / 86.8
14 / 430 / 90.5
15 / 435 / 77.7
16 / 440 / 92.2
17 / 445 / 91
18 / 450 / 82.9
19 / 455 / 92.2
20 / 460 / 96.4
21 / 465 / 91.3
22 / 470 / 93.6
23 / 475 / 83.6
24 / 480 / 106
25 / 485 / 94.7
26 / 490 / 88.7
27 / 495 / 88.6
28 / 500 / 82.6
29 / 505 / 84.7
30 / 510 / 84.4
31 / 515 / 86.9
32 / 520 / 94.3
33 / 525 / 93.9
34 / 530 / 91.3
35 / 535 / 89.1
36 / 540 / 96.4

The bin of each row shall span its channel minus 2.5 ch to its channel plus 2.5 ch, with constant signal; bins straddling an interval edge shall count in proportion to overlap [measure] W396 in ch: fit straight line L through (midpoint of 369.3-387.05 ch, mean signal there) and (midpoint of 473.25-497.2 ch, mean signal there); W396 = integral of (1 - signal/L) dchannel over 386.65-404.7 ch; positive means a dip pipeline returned 7.2 ch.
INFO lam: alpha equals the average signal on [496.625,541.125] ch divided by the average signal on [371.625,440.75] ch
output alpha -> 1.33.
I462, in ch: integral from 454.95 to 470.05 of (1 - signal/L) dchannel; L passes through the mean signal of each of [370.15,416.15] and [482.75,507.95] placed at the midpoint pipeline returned -3.1 ch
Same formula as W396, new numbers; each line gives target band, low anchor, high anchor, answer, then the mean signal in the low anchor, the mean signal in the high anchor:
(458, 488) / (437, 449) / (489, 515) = -2.2 ch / 89.9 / 85.7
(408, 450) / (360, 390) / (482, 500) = -3.6 ch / 68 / 90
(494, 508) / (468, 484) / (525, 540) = 1.3 ch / 94.5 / 91.8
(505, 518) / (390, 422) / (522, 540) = 0.2 ch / 60.6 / 92.2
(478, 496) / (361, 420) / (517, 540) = -2.4 ch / 62.8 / 92.5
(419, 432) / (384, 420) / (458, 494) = -4.1 ch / 55.7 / 93.2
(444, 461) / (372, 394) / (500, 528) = -4.3 ch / 53.2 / 88.3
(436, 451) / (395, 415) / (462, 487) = -2.0 ch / 57.7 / 93.9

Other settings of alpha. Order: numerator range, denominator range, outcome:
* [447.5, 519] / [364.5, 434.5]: 1.35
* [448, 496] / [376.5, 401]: 2.03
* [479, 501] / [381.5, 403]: 2.21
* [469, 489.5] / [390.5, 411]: 1.90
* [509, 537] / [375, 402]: 1.92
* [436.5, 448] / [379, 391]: 1.94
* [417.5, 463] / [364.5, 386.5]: 1.29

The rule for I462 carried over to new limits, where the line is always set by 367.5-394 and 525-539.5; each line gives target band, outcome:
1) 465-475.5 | -1.6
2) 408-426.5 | -4.3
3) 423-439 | -3.7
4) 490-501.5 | -0.4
